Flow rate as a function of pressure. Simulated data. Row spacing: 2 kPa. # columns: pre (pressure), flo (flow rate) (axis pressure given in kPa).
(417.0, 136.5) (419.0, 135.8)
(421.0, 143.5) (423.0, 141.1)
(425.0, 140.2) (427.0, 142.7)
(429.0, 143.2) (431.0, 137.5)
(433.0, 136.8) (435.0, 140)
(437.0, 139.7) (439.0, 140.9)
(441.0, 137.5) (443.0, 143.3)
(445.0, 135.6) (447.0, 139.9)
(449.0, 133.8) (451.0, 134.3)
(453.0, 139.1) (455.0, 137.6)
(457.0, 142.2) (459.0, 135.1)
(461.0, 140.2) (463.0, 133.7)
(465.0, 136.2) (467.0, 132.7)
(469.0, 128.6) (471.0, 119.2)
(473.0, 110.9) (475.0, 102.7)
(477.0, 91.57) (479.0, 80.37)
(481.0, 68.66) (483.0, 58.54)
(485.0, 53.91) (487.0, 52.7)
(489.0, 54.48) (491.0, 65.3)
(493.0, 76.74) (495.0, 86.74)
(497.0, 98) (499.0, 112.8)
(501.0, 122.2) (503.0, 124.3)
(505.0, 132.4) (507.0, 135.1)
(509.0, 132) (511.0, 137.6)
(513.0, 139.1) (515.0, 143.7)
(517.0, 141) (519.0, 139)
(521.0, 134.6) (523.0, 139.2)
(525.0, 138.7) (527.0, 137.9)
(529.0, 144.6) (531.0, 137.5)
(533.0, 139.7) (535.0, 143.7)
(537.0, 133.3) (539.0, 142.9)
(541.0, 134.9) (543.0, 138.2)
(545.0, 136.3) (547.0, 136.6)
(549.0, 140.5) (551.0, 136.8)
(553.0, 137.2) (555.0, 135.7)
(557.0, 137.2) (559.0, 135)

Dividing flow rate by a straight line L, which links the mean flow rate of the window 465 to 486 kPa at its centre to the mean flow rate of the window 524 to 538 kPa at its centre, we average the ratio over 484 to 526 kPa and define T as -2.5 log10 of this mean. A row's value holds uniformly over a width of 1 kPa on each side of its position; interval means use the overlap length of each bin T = 0.08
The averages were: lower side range 96.7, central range 112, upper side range 139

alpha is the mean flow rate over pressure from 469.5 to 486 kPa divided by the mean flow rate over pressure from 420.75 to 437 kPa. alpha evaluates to 0.62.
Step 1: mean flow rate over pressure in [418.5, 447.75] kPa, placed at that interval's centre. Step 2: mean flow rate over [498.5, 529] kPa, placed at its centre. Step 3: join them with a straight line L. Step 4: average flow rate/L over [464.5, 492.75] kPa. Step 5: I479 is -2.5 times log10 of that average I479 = 0.47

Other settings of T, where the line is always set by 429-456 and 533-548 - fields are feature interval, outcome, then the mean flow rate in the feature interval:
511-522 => -0.01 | 139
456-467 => 0.01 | 137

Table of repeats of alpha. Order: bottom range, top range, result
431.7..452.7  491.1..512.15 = 0.82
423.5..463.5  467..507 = 0.68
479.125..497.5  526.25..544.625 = 2.04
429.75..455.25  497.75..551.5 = 0.98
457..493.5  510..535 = 1.42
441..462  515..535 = 1.01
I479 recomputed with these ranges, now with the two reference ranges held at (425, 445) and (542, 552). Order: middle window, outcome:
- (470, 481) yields 0.38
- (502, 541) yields 0.00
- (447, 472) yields 0.04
